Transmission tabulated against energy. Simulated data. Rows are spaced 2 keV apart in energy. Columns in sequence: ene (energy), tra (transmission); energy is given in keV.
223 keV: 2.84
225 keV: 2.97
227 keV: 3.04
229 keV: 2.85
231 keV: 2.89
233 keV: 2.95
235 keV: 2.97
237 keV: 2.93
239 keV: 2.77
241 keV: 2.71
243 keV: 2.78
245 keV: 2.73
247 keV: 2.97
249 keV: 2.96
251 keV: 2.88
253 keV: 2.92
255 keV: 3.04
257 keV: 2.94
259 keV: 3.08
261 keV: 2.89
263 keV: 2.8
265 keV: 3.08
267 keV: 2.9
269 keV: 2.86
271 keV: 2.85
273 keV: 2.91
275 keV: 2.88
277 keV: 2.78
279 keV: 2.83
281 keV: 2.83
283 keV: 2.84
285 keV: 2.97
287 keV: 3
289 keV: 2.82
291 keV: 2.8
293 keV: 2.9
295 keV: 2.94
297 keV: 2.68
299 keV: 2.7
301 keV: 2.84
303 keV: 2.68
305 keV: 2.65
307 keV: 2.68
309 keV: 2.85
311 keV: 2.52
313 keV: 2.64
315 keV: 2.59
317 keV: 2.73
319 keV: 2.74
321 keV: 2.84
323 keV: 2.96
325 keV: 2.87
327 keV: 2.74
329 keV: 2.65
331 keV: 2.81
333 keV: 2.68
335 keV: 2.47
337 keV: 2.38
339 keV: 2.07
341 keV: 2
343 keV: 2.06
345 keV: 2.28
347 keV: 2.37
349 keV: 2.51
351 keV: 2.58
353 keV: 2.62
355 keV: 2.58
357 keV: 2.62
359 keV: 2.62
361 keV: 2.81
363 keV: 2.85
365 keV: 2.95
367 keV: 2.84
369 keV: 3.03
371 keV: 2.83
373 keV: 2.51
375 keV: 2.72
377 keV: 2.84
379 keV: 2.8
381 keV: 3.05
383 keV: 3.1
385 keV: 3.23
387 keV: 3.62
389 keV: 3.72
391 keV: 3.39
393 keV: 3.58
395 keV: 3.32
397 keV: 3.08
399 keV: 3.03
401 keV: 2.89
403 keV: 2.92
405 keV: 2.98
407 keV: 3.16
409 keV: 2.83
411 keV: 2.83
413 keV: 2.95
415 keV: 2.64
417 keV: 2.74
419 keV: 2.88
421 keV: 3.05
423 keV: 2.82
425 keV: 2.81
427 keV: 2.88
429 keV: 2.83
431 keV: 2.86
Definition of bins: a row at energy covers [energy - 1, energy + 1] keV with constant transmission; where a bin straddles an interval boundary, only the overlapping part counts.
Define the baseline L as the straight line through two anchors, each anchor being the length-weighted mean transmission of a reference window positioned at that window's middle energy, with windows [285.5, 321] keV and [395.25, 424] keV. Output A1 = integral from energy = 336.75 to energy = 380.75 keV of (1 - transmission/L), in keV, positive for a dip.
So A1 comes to 3.9 keV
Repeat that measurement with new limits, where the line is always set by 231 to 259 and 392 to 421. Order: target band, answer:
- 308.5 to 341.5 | 3.5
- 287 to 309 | 1.1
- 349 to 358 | 1.1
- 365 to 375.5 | 0.6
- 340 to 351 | 2.5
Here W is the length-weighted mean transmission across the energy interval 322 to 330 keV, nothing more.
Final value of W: 2.81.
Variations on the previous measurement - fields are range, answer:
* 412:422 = 2.85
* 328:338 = 2.6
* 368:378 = 2.79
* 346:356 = 2.53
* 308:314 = 2.67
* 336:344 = 2.13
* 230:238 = 2.94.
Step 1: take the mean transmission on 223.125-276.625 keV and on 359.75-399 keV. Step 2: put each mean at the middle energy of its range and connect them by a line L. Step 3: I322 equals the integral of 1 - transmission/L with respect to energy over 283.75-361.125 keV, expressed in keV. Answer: 8.9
